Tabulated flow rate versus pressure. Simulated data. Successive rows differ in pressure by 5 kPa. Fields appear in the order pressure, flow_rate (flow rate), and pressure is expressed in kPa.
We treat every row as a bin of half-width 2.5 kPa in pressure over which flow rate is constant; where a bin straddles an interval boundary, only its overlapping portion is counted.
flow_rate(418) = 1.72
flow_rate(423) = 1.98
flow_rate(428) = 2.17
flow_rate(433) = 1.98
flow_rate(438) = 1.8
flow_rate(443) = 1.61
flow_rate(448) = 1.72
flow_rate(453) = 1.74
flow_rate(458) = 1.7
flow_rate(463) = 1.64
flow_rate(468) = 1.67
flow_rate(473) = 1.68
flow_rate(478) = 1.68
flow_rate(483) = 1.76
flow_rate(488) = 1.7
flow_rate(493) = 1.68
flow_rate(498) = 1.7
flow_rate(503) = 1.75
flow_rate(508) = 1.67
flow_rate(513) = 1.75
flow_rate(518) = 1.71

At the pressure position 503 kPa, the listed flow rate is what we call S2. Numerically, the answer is 1.75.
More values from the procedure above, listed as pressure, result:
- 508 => 1.67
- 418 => 1.72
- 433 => 1.98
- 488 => 1.7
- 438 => 1.8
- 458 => 1.7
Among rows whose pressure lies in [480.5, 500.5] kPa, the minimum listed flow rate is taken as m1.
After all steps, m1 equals 1.68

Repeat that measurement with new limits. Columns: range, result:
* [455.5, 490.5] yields 1.64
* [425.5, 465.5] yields 1.61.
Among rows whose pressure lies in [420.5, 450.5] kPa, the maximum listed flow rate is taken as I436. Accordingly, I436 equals 2.17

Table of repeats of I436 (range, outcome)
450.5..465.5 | 1.74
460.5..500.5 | 1.76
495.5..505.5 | 1.75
